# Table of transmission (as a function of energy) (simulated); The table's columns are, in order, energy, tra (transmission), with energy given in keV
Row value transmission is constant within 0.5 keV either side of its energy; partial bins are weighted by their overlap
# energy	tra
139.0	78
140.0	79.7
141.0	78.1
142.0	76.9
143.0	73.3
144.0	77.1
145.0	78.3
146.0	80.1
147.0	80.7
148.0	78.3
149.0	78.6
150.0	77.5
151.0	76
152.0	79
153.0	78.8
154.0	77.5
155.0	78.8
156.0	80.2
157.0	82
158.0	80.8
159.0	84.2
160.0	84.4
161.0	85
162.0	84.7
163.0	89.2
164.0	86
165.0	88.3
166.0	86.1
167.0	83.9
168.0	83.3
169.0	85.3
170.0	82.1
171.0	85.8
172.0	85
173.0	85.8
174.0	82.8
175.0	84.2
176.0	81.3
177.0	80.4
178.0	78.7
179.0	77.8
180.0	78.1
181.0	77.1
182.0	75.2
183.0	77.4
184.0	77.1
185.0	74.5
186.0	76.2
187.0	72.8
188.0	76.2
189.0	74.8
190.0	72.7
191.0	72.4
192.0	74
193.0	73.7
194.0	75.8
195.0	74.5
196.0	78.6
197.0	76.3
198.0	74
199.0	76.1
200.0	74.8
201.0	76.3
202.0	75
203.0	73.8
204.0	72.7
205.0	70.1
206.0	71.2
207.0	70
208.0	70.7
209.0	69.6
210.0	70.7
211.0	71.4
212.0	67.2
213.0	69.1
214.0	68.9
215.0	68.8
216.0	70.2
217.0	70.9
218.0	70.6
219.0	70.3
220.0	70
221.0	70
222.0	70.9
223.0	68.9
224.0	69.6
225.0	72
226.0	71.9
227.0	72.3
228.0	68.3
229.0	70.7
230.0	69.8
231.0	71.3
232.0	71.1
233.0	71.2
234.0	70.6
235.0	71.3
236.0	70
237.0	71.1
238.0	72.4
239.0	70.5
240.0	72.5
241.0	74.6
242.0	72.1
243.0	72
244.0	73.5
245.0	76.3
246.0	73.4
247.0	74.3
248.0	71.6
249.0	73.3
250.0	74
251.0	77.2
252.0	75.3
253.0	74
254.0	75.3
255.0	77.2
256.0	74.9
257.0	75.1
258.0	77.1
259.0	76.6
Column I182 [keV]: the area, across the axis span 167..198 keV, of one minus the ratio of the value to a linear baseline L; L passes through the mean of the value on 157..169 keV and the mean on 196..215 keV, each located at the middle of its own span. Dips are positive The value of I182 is 0.3 keV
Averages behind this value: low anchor 85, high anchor 72.2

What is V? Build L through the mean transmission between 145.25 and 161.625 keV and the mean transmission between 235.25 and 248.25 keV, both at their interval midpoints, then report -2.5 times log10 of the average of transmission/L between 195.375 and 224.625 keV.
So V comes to 0.05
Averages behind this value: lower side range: 80.1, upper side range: 72.6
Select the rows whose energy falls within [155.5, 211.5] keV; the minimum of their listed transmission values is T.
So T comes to 69.6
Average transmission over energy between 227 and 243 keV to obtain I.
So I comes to 71.2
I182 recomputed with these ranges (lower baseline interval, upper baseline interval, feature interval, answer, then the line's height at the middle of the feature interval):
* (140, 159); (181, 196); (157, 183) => -2.1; 76.7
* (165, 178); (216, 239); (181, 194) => 0.8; 80.1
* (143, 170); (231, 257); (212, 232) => 1.4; 75.3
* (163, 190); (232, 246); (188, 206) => 0.8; 77.9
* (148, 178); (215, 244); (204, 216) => 0.7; 74.4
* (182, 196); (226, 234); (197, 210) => 0.1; 73.4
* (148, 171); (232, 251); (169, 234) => 2.7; 77.3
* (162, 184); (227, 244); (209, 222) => 0.9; 74.9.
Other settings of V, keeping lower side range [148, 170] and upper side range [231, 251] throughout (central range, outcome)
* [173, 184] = 0.01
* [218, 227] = 0.06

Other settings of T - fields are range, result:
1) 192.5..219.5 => 67.2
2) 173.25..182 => 75.2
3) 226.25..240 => 68.3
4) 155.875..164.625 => 80.2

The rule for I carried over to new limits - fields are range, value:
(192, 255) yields 72.2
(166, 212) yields 76.7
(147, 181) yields 82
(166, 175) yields 84.3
